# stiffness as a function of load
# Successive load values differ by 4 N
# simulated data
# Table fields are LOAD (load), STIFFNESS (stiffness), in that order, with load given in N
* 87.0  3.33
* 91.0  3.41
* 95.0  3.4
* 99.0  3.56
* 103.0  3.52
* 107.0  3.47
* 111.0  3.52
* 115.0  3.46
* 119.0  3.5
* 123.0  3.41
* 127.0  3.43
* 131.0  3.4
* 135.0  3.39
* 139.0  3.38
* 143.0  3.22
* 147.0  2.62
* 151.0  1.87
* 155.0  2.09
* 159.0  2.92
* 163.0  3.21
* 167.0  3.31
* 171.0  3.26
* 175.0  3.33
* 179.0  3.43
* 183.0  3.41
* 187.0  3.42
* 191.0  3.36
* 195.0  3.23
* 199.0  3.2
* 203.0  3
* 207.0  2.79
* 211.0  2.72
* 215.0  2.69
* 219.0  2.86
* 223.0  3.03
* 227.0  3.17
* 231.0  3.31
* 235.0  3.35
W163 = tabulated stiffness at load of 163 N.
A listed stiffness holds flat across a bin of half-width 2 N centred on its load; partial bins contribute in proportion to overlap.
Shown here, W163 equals 3.21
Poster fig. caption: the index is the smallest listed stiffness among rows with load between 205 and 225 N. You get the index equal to 2.69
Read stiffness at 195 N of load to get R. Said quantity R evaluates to 3.23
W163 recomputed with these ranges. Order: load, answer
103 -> 3.52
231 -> 3.31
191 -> 3.36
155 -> 2.09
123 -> 3.41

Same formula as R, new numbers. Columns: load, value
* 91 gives 3.41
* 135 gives 3.39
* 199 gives 3.2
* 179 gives 3.43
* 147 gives 2.62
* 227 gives 3.17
